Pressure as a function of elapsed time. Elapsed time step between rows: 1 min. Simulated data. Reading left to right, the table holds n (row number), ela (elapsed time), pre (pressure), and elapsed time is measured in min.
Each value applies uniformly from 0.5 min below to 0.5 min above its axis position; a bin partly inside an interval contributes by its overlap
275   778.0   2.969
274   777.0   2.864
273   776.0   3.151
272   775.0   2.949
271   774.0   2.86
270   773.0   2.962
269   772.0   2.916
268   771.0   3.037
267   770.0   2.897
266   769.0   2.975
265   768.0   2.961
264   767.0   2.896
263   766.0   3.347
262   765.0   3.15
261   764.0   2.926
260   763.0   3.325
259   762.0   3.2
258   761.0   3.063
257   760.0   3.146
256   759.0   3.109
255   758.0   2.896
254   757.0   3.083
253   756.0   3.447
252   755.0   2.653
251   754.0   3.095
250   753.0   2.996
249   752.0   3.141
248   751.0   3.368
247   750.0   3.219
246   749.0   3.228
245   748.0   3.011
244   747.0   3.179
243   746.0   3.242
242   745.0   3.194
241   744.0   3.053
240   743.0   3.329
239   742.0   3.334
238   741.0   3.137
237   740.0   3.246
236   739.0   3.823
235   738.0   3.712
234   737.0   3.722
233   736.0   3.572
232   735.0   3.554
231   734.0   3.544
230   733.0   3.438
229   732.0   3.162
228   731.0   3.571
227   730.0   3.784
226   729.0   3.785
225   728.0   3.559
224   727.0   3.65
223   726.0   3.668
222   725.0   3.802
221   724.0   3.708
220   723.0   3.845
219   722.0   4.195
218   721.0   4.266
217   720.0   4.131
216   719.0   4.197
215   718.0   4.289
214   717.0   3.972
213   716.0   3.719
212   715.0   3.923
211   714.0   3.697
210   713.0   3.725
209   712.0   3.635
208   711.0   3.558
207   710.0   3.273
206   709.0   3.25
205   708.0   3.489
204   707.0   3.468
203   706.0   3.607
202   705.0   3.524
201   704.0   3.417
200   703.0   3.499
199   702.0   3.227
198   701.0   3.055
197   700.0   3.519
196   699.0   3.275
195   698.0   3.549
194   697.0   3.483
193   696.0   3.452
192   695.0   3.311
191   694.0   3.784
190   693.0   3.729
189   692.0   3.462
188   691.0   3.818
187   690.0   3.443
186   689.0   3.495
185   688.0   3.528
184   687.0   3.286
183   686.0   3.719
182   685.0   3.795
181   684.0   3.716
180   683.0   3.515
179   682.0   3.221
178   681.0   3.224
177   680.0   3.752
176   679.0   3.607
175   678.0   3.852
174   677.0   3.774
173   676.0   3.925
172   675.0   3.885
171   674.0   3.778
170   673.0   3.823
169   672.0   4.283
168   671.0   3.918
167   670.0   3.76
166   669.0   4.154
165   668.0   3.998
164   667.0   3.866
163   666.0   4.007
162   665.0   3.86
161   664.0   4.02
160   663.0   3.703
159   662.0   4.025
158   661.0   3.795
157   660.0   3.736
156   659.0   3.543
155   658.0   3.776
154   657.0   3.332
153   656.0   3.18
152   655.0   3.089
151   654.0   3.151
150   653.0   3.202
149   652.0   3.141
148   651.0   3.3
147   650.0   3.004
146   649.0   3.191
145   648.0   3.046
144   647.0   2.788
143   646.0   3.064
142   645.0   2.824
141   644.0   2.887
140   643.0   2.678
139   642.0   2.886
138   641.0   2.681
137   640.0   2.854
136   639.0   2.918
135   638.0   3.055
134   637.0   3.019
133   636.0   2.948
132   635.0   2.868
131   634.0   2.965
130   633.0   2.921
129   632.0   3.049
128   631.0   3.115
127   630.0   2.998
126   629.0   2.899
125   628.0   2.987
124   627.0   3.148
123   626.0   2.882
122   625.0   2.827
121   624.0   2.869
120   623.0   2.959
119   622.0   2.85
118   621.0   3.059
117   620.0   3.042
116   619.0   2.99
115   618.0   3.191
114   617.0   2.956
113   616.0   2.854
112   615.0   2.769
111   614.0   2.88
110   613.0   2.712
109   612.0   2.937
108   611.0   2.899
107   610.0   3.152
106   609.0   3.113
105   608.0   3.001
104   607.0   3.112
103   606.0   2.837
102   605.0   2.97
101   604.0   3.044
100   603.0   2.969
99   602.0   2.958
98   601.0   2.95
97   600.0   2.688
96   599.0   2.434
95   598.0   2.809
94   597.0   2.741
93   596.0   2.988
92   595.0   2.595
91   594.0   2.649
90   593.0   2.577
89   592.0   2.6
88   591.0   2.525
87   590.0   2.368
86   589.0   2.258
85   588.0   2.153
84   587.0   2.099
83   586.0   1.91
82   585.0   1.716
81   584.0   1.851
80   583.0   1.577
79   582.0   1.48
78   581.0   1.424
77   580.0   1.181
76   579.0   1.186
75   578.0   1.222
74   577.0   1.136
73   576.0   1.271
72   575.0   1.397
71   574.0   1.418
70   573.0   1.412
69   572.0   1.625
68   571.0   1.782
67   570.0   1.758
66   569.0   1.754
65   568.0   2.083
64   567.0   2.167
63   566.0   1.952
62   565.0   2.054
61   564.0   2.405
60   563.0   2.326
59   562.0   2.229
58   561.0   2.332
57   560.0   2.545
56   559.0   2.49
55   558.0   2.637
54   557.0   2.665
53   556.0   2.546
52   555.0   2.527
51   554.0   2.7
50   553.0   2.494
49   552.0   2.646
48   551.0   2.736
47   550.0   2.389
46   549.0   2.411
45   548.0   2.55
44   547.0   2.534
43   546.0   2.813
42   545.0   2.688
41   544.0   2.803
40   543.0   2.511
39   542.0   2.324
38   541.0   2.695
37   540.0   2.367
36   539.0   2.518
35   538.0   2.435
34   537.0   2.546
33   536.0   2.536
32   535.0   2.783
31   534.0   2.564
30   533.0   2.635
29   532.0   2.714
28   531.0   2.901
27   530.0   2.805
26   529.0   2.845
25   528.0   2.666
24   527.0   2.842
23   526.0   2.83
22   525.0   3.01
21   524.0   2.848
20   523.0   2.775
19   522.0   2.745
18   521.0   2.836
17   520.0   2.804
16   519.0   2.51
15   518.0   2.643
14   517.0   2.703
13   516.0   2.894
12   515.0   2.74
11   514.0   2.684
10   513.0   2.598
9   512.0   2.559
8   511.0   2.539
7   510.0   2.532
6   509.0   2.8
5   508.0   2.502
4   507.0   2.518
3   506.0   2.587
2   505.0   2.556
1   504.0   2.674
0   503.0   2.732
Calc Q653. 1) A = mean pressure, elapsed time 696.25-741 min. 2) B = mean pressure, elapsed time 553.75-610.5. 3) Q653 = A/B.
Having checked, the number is 1.6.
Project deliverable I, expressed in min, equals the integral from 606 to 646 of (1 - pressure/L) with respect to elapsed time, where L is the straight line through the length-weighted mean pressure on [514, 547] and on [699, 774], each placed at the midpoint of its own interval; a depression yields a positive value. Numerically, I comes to 1.1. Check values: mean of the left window 2.7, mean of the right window 3.4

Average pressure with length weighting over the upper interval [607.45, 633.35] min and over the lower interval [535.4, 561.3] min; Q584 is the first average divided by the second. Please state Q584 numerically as 1.2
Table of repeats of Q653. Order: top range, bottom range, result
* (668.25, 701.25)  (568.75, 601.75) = 1.82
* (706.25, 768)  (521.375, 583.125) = 1.50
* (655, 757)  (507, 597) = 1.52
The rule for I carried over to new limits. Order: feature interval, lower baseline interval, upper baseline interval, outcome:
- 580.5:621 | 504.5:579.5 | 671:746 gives 3.2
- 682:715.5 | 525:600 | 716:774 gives -4.5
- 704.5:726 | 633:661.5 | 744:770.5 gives -4.6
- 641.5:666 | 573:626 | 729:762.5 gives -4.8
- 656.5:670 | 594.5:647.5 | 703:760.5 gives -3.0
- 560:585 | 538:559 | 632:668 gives 9.1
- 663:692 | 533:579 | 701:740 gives -4.0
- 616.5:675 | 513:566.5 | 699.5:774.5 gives -4.3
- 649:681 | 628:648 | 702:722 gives -4.5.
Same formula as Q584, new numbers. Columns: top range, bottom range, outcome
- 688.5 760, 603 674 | 1.09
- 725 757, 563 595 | 1.81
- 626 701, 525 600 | 1.48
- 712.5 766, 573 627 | 1.40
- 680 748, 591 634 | 1.23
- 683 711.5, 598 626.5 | 1.19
